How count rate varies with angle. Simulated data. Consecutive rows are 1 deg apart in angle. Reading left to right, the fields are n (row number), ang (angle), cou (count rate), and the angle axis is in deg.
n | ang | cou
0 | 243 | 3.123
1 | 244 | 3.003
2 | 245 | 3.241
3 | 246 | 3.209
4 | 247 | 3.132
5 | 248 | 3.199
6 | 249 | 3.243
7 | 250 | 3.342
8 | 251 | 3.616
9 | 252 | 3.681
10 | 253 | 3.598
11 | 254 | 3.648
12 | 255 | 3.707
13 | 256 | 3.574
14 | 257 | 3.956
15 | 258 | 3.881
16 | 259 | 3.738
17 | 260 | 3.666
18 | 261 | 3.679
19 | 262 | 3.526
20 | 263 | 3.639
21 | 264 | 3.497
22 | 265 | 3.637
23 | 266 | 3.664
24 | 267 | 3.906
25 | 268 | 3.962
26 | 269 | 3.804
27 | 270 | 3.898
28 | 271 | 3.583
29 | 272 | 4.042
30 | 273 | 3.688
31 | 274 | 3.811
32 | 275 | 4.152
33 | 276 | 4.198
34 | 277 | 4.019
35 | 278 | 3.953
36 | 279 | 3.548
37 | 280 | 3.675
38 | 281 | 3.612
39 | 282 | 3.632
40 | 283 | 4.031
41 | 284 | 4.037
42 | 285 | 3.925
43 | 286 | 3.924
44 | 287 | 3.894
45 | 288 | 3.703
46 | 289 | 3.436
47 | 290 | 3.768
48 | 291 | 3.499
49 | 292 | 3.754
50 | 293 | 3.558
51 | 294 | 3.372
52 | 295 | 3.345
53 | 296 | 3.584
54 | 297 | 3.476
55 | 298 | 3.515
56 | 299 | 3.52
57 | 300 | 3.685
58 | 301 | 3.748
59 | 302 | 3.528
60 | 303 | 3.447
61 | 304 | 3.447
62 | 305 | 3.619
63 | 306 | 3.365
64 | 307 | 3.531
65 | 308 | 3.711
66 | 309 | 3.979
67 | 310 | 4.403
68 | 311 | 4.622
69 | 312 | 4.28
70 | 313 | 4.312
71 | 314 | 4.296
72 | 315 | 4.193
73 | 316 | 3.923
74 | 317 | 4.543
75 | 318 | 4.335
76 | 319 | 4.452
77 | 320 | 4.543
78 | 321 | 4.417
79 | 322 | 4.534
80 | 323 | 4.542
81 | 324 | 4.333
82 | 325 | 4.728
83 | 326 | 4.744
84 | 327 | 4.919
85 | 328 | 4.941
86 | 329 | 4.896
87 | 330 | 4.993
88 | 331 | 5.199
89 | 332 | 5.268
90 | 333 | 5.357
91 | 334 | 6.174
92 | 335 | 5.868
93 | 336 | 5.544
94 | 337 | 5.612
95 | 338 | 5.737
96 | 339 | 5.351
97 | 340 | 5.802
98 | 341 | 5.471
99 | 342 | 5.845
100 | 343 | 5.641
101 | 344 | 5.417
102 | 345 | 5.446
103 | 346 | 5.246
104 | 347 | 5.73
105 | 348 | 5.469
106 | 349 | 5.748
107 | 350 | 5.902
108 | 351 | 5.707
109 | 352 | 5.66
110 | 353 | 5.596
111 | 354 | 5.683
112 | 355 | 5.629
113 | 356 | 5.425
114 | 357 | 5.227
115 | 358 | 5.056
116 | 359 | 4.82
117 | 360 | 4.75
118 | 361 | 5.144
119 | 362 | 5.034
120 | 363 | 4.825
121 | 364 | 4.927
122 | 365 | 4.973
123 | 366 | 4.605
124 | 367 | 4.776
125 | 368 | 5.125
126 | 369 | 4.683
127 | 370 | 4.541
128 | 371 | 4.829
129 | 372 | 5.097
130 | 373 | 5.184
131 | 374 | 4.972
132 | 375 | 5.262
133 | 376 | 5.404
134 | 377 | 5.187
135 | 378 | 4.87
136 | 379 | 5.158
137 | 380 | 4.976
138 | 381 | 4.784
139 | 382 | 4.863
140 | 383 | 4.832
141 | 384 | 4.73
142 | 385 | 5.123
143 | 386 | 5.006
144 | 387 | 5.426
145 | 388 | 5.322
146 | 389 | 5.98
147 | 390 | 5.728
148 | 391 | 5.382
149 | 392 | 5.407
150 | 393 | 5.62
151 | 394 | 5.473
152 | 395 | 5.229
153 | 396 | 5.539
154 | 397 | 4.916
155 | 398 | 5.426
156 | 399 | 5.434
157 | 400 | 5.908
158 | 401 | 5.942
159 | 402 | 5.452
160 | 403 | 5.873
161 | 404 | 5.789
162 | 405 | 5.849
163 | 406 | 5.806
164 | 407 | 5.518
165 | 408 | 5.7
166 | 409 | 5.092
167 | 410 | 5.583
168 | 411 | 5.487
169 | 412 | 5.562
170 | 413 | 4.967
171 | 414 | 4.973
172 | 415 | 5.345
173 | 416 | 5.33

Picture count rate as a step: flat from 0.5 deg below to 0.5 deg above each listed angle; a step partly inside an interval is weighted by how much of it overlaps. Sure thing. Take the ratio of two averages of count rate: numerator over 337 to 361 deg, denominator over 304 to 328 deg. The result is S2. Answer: 1.3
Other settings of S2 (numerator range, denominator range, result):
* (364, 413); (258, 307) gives 1.42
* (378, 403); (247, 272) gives 1.46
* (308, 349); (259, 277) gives 1.31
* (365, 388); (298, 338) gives 1.12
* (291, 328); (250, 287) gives 1.06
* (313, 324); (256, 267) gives 1.18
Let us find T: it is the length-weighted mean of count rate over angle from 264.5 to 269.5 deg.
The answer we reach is 3.79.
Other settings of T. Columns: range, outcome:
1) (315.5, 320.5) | 4.36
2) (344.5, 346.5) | 5.35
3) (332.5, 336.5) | 5.74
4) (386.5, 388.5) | 5.37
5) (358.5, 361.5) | 4.9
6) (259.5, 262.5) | 3.62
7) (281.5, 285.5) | 3.91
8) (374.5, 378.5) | 5.18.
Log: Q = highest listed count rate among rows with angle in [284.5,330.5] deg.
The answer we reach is 4.993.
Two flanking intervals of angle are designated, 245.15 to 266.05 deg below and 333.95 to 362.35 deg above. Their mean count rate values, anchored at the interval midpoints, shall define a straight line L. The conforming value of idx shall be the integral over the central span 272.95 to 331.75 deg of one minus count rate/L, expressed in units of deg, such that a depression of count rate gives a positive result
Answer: 6.7 deg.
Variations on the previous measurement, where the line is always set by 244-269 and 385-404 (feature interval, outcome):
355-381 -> 0.6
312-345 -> -2.9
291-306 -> 2.3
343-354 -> -1.7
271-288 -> 0.1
